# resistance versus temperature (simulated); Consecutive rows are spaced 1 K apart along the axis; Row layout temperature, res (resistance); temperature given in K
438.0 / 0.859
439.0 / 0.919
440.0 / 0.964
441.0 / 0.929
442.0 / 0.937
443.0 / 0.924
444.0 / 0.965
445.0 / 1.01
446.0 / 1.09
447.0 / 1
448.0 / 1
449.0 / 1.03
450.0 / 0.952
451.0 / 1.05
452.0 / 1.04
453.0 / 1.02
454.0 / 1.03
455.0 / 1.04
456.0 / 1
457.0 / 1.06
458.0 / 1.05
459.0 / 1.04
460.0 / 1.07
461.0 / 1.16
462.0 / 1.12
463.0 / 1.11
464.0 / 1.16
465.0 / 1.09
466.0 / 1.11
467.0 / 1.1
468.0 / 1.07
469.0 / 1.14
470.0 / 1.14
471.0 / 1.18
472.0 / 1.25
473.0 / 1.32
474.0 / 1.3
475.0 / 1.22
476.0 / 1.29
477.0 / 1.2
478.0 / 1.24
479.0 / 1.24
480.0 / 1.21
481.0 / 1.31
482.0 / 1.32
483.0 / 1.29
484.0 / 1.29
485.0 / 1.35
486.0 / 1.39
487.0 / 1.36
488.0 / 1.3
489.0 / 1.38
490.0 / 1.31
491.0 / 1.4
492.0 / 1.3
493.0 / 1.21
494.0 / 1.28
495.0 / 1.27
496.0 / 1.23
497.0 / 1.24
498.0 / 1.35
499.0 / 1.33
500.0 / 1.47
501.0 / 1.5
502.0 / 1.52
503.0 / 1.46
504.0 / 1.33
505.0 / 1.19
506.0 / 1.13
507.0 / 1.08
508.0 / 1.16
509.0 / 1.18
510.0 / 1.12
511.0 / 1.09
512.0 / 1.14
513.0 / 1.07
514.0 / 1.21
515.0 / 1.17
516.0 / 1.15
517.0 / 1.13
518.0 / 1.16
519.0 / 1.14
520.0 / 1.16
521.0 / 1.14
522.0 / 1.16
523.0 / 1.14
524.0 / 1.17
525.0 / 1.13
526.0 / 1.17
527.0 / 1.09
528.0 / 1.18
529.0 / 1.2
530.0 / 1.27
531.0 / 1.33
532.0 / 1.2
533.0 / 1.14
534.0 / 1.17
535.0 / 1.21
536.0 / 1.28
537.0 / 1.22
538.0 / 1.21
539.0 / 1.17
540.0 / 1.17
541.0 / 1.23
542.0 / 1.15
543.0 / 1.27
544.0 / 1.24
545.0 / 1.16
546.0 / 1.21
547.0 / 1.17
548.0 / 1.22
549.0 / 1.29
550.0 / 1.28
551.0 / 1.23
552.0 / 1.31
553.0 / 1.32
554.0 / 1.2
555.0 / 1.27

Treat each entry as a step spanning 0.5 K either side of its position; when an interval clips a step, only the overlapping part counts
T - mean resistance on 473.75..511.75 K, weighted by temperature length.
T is 1.28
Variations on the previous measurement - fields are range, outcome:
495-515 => 1.25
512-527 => 1.15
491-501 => 1.31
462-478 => 1.18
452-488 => 1.18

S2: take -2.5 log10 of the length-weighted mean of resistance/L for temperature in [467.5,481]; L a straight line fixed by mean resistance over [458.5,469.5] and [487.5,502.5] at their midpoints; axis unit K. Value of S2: -0.032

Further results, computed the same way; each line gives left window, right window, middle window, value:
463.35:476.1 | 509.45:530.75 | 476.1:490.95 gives -0.11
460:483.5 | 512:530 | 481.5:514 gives -0.09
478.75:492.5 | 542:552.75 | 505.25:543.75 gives 0.08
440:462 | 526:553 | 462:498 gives -0.15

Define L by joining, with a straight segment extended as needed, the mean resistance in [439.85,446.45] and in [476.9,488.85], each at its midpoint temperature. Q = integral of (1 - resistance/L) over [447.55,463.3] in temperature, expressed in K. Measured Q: 0.4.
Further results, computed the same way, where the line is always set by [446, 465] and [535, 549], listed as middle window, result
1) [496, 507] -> -1.91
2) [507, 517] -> 0.15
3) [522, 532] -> -0.02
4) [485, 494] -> -1.73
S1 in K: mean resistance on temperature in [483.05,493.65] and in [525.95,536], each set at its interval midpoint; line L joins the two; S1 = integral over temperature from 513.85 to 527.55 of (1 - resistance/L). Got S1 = 0.9 K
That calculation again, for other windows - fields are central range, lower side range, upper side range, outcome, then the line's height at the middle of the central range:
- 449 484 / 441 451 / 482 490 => 0.7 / 1.17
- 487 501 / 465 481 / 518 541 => -1.5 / 1.19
